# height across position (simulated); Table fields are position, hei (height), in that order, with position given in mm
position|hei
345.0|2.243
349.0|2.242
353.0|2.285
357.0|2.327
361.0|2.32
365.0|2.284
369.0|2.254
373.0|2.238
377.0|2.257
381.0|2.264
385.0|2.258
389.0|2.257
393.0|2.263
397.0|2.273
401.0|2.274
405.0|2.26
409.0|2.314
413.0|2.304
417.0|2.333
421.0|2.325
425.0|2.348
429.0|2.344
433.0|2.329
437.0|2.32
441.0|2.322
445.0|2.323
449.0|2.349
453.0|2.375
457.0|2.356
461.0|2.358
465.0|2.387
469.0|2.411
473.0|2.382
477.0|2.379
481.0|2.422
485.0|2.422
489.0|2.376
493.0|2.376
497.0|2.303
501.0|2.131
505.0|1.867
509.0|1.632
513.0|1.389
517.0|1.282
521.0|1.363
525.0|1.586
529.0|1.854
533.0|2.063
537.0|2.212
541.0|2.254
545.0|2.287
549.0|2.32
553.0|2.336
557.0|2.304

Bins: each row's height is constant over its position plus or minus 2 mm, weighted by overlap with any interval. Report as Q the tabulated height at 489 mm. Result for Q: 2.376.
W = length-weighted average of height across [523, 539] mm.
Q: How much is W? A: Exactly 1.93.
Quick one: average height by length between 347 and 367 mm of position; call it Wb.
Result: 2.29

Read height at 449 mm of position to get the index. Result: 2.349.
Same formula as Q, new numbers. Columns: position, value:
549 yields 2.32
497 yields 2.303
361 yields 2.32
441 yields 2.322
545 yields 2.287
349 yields 2.242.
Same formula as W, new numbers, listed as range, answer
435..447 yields 2.32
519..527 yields 1.47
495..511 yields 1.98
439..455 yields 2.34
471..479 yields 2.38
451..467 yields 2.37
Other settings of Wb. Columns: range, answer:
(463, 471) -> 2.4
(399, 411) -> 2.28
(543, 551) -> 2.3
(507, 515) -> 1.51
